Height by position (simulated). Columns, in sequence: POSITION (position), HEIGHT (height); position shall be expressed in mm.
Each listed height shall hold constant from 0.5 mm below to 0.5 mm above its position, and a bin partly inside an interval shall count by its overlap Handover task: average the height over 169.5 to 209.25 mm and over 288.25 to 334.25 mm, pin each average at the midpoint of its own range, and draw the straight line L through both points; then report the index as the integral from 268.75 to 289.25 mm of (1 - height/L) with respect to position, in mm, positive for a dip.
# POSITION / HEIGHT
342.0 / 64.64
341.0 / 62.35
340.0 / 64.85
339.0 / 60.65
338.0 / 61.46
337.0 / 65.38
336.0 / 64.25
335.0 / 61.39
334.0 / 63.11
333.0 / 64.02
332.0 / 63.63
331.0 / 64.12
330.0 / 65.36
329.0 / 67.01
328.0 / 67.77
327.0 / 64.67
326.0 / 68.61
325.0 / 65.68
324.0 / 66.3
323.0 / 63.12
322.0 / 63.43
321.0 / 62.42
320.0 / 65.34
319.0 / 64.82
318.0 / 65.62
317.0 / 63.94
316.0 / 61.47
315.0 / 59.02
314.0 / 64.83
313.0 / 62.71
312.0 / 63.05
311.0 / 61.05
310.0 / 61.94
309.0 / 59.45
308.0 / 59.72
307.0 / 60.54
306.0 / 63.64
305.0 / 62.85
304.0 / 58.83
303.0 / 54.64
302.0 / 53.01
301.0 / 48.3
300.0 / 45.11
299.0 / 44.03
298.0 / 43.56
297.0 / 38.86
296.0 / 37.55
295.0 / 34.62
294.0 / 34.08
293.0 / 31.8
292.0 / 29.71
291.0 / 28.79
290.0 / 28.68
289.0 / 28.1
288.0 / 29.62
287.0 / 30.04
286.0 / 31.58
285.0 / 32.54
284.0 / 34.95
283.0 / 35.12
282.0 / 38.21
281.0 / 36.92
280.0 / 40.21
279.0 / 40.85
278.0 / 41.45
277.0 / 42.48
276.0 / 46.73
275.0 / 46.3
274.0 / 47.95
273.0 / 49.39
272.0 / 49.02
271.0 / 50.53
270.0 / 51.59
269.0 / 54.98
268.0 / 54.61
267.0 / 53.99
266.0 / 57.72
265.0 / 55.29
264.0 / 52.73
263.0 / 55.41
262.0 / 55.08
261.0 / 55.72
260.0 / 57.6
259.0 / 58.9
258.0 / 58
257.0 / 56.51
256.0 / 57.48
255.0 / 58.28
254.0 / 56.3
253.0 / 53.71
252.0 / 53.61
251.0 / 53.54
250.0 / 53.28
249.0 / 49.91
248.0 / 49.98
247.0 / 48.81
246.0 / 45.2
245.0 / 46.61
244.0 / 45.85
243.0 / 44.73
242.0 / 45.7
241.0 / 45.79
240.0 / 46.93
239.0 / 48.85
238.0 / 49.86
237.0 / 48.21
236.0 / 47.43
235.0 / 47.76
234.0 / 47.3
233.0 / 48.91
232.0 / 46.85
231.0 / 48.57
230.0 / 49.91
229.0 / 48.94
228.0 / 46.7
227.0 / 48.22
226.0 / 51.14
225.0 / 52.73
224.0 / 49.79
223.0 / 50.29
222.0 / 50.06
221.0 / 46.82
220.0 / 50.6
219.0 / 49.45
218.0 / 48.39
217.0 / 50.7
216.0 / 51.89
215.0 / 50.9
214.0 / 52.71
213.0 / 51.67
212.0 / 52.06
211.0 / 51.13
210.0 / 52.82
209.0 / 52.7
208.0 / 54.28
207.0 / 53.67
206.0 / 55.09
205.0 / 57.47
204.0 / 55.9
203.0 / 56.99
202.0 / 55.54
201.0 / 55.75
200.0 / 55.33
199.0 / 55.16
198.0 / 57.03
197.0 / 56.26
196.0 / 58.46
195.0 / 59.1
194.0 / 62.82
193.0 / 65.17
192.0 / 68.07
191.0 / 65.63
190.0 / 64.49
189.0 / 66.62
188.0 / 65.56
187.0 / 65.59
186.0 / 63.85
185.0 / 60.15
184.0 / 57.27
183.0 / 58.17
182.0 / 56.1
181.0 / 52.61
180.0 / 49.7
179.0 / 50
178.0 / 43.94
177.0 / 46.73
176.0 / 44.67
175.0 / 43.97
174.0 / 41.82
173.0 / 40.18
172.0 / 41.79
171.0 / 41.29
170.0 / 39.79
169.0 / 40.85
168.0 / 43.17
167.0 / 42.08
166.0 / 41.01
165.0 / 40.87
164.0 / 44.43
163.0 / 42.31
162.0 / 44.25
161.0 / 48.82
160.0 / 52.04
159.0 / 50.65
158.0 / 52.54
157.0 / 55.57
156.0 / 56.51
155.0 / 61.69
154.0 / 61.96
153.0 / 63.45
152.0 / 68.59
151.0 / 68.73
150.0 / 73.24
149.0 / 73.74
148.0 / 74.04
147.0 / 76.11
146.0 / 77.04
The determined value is 5.3 mm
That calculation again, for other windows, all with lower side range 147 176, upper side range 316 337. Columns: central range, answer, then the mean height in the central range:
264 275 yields 1.47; 52.2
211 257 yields 6.13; 49.9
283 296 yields 6.36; 31.6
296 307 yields 2.05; 51.1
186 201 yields -1.98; 61.7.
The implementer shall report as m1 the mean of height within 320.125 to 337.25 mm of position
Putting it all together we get 64.7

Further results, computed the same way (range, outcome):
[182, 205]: 60.2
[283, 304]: 37.5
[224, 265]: 51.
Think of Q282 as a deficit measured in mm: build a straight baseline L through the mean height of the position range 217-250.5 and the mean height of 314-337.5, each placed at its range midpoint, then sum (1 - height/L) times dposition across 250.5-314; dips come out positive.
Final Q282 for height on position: 9.4 mm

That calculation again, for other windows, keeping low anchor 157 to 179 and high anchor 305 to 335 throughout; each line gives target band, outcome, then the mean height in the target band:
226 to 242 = 1.4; 48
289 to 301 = 4.8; 36.2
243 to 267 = 0.8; 53.5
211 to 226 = 0.1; 50.6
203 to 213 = -0.9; 53.9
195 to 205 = -1.6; 56.5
